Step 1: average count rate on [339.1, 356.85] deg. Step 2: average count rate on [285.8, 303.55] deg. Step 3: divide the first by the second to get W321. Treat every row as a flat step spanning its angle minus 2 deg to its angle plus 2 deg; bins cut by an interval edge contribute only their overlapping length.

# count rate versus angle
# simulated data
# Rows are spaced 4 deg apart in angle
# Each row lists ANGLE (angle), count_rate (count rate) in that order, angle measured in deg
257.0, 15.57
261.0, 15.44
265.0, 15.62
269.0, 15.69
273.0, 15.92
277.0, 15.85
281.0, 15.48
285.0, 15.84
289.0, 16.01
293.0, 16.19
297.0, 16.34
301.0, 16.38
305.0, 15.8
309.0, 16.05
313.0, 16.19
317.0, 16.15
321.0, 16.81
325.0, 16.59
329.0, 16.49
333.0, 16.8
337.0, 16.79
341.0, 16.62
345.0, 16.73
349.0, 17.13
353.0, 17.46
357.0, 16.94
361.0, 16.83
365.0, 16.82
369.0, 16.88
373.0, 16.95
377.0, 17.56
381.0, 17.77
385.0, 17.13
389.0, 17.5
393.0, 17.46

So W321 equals 1.05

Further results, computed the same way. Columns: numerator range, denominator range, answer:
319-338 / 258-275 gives 1.07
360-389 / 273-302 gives 1.07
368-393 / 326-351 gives 1.03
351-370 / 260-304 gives 1.07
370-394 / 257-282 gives 1.11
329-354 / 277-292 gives 1.07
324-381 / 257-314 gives 1.07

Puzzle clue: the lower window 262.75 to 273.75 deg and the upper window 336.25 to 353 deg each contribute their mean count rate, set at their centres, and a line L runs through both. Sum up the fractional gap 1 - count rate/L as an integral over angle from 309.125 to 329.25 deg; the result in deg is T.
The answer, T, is 0.1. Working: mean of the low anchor 15.7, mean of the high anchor 16.9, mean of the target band 16.4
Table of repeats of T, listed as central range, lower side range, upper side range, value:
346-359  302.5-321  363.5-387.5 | -0.3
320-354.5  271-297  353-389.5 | -0.3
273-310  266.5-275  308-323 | 0.1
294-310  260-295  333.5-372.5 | 0.0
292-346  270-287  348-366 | 0.0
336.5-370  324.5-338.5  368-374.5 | -0.2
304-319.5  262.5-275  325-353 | 0.3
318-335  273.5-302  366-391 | -0.1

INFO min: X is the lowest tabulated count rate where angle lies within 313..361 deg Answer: 16.15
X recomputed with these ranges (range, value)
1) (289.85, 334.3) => 15.8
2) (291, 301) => 16.19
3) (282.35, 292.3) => 15.84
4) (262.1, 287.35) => 15.48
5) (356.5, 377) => 16.82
